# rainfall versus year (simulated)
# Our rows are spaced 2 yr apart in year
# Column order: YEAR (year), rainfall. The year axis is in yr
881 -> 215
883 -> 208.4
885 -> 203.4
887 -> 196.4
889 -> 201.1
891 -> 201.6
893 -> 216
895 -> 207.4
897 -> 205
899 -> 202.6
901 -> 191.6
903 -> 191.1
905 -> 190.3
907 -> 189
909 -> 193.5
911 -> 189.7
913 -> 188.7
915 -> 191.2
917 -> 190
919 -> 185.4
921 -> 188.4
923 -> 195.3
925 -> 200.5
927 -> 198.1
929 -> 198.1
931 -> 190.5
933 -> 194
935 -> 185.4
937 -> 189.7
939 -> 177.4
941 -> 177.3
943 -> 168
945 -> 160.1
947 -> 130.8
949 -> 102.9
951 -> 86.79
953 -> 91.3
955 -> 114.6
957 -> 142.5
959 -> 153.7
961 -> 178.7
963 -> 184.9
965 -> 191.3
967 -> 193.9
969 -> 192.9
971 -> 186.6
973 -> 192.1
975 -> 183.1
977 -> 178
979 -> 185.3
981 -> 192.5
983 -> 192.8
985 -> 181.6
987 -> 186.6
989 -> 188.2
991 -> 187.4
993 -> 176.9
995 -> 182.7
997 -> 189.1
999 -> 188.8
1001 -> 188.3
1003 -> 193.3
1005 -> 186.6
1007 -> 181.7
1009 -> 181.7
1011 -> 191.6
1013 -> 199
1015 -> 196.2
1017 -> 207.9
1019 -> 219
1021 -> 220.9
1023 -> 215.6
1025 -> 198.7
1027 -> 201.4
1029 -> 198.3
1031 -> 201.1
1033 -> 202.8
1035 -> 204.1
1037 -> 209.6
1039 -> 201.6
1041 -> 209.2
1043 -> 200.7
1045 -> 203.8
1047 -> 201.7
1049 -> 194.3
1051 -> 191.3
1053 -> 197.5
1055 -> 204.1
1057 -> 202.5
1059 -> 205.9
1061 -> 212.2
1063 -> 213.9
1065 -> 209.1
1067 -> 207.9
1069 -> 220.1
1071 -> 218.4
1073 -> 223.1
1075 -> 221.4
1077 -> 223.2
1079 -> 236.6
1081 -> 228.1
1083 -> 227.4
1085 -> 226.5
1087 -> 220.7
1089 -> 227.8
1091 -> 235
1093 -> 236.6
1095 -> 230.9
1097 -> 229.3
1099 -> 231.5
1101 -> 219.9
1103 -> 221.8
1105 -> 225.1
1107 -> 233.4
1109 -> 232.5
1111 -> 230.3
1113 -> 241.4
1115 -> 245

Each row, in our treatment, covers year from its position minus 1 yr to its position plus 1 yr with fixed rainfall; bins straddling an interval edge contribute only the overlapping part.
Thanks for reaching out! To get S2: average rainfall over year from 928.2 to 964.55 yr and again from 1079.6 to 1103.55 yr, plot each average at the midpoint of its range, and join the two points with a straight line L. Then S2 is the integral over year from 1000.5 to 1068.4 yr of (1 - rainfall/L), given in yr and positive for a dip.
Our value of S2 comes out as -0.6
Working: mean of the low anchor 157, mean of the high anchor 228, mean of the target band 202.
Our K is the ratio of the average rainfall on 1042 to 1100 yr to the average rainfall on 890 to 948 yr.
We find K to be 1.14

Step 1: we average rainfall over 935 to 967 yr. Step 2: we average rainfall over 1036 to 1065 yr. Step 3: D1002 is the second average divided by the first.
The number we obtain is 1.34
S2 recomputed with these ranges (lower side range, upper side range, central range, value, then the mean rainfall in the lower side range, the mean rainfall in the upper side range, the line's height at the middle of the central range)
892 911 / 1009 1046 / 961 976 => 0.9 yr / 198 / 204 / 201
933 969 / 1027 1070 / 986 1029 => -2.3 yr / 157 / 204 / 184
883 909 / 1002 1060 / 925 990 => 9.4 yr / 200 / 201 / 200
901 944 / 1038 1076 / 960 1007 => 2.5 yr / 189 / 207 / 197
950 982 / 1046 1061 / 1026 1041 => -0.8 yr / 166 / 200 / 192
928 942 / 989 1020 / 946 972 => 5.3 yr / 187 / 191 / 189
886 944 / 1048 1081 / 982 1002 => 1.6 yr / 193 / 212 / 203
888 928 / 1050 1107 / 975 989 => 1.4 yr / 196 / 220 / 206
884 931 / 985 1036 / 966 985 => 0.7 yr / 196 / 195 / 196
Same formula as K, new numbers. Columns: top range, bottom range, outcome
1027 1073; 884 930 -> 1.05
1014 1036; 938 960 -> 1.51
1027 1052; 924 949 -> 1.13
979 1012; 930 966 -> 1.19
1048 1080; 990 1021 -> 1.10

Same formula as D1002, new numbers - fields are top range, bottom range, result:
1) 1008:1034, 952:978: 1.21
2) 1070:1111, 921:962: 1.40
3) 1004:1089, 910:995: 1.18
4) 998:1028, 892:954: 1.10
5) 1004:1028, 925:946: 1.08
